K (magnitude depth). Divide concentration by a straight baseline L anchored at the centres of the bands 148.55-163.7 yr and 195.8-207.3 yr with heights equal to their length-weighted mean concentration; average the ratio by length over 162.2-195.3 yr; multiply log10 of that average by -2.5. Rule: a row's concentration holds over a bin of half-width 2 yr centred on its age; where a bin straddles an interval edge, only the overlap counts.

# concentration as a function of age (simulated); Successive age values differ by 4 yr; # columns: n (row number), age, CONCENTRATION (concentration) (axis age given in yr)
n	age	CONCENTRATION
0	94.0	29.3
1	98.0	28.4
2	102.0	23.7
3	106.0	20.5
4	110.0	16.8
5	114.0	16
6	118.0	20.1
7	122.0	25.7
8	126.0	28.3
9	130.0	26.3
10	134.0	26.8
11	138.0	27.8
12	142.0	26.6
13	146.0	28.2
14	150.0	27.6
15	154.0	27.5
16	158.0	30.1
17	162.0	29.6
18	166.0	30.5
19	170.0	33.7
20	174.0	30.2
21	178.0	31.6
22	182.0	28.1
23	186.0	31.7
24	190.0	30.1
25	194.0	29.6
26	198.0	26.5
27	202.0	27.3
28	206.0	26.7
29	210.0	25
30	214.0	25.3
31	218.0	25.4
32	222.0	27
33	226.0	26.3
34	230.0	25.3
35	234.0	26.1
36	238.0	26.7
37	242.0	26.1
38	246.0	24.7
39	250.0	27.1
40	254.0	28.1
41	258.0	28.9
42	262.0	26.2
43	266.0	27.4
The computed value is -0.11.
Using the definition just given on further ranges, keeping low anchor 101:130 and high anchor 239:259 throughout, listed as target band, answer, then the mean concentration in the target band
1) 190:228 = -0.059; 26.8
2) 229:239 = 0.011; 26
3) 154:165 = -0.246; 29.5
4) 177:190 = -0.236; 30.3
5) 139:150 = -0.196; 27.5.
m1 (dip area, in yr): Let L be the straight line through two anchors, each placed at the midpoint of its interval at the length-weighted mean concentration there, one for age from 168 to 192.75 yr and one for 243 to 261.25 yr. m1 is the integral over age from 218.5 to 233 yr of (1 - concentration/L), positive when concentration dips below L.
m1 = 1.2 yr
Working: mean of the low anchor 30.9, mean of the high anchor 27.1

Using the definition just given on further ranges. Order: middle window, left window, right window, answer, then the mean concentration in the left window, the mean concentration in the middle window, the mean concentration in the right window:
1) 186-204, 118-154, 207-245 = -1.74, 26.8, 28.7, 25.9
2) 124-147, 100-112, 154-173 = -1.58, 20.3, 27.3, 30.6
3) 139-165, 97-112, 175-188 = -1.09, 21.9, 28.3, 30.4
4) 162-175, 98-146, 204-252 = -3.39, 23.9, 31.3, 26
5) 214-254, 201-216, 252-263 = 1.23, 26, 26.1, 27.9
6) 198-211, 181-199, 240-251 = 0.93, 29.4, 26.5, 25.9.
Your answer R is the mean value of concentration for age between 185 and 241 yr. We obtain 27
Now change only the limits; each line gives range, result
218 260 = 26.6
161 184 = 30.7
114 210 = 28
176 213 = 28.4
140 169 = 28.8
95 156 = 24.8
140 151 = 27.5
